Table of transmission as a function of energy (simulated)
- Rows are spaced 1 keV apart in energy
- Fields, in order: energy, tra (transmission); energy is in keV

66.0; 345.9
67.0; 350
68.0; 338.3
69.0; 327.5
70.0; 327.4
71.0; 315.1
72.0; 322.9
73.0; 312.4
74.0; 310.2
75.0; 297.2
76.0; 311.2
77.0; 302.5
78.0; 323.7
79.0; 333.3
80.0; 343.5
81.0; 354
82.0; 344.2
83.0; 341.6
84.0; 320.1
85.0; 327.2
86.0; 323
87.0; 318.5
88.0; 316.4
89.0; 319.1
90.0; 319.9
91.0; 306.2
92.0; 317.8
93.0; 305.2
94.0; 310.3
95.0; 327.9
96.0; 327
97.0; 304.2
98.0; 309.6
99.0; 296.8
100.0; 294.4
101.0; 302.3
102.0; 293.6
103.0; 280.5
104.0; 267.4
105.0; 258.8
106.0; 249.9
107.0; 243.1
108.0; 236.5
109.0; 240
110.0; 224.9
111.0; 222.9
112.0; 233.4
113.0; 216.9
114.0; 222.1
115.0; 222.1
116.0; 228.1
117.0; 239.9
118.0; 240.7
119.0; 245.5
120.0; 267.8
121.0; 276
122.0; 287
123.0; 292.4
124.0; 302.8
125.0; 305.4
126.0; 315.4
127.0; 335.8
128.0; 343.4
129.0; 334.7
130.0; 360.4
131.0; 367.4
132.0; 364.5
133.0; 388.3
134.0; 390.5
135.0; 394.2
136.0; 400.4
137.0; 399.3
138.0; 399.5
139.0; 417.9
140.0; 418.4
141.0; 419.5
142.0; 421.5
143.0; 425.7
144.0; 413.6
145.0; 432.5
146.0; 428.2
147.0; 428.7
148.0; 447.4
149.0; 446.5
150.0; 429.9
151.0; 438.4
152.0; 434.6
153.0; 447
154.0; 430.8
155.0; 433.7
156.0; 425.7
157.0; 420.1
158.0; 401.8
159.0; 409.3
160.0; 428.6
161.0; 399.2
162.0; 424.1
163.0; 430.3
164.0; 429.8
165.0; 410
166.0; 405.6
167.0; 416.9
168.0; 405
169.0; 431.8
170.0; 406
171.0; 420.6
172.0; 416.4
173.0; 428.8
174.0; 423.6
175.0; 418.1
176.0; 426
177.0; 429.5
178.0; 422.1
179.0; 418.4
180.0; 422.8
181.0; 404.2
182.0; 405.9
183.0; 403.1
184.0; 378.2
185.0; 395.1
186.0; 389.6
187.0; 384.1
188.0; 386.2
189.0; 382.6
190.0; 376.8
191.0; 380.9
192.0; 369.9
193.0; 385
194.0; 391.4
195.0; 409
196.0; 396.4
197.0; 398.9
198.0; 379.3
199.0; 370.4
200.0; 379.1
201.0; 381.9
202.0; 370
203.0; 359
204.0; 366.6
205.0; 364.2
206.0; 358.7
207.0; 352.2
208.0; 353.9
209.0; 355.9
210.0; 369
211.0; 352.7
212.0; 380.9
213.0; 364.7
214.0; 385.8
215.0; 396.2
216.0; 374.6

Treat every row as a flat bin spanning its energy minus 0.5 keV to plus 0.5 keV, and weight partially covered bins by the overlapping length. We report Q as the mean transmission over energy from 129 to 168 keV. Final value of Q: 414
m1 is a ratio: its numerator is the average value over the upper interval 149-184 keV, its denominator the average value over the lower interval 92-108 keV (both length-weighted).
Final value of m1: 1.4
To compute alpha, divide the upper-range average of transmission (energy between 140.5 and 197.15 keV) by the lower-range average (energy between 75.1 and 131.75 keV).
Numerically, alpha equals 1.4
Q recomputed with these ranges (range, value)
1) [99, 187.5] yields 364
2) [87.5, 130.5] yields 282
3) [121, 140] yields 355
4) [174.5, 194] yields 399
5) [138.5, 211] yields 405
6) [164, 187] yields 412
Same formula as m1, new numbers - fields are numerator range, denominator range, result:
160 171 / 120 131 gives 1.32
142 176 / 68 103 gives 1.33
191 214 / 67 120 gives 1.28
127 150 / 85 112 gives 1.39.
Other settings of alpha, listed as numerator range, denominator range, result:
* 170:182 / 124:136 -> 1.18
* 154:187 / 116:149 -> 1.16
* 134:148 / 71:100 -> 1.30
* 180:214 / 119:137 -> 1.13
